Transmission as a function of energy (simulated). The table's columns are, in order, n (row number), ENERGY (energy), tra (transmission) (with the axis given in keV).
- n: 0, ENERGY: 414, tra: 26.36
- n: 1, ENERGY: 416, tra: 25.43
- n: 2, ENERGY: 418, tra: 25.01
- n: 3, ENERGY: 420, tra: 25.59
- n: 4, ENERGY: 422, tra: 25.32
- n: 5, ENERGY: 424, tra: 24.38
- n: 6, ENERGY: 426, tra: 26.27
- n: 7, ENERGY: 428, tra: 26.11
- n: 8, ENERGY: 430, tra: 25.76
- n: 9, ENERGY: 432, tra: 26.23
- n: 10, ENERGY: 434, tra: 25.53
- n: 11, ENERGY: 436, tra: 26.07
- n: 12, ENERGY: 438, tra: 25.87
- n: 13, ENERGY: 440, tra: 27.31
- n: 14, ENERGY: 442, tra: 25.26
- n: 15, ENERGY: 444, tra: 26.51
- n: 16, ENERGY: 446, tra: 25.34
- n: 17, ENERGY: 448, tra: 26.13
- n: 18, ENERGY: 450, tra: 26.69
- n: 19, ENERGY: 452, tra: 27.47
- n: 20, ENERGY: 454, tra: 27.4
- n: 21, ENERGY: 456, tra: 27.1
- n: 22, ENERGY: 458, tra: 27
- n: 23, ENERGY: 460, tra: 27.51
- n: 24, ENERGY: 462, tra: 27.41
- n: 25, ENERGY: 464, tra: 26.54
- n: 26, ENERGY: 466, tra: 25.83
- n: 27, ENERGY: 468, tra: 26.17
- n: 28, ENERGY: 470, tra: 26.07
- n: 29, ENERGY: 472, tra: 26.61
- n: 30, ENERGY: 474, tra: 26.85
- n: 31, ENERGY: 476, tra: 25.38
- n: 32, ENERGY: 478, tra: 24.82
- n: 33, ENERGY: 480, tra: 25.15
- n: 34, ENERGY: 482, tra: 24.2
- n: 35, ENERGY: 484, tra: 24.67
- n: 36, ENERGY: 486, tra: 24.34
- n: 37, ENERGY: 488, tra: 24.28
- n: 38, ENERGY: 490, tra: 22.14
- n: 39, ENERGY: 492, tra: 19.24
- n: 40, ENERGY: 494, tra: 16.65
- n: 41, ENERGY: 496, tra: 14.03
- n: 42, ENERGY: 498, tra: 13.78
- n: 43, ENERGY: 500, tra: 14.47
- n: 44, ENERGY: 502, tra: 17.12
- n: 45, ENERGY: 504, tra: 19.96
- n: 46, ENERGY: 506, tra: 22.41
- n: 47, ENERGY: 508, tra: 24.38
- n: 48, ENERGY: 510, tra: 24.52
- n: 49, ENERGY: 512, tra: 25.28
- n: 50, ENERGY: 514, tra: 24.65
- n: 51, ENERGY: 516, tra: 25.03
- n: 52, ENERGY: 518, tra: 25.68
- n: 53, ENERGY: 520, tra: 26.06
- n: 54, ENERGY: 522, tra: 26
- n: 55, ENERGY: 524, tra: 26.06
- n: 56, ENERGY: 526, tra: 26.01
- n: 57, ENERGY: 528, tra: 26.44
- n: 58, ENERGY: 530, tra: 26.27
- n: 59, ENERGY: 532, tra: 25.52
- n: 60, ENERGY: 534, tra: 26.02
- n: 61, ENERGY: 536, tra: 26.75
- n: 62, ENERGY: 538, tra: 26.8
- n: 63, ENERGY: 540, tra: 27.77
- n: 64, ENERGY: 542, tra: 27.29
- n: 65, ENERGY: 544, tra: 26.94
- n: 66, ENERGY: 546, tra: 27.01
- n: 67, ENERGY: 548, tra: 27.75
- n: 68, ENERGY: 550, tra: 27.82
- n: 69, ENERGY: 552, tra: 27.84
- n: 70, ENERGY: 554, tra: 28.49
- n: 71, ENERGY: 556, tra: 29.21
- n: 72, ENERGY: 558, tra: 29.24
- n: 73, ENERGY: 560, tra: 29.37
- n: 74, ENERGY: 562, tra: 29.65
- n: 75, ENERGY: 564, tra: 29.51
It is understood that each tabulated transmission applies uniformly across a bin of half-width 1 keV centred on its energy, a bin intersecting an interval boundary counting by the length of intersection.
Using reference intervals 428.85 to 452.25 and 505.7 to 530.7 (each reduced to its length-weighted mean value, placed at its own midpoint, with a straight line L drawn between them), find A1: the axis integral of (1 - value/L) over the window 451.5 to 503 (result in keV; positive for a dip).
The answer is 4.6 keV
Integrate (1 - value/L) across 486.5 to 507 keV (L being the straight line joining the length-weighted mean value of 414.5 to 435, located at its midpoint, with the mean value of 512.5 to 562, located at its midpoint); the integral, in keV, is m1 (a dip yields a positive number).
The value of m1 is 6.1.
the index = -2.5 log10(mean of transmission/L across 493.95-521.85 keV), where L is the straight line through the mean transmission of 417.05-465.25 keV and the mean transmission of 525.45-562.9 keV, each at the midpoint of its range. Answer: 0.26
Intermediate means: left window 26.2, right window 27.5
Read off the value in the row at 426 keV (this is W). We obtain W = 26.27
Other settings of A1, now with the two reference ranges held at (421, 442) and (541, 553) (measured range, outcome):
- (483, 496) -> 2.62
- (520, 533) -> 0.53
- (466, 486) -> 0.73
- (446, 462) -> -0.49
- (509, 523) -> 0.88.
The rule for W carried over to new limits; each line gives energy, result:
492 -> 19.24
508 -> 24.38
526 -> 26.01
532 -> 25.52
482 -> 24.2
